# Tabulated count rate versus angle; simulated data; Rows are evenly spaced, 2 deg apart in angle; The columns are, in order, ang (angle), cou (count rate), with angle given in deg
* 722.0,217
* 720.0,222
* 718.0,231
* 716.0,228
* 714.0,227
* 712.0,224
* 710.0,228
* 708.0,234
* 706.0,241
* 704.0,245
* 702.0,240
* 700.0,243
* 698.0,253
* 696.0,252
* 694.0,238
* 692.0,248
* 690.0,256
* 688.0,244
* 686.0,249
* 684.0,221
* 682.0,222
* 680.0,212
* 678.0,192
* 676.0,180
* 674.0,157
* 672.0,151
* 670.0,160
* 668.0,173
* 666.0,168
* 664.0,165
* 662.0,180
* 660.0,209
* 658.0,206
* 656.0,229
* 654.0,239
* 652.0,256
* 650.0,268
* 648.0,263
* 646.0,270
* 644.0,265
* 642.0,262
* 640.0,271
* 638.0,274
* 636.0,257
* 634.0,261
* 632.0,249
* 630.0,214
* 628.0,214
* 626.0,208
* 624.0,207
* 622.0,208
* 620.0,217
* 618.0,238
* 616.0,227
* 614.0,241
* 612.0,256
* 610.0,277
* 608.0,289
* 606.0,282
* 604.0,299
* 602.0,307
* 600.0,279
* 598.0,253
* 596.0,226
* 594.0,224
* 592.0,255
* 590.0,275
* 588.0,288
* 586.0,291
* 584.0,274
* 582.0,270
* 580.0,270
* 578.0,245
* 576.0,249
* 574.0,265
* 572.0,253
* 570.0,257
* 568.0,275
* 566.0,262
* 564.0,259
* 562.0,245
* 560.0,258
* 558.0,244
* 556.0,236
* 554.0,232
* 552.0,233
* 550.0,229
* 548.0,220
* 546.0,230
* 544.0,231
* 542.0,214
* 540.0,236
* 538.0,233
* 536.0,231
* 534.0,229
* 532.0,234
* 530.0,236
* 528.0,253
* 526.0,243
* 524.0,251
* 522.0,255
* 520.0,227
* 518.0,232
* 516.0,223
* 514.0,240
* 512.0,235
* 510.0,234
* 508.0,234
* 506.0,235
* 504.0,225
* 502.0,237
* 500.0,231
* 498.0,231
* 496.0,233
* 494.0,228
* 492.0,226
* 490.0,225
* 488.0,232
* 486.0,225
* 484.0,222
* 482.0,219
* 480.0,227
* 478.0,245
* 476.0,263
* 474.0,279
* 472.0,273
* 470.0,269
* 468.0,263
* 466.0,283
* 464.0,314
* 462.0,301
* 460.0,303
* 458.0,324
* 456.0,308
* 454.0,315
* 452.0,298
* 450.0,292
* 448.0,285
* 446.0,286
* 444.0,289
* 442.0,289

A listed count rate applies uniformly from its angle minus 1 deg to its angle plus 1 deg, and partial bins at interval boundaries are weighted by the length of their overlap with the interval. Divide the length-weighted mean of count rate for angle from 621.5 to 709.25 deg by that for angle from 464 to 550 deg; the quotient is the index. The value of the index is 0.95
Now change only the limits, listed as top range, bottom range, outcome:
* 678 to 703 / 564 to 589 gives 0.89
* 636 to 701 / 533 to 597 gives 0.91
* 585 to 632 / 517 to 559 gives 1.07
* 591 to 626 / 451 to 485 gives 0.91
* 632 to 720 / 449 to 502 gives 0.87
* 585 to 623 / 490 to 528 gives 1.11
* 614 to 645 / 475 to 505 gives 1.03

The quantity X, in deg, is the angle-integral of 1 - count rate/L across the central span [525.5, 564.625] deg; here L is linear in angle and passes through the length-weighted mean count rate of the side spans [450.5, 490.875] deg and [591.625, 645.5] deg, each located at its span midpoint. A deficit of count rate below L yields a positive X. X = 3.6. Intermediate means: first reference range 270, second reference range 250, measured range 236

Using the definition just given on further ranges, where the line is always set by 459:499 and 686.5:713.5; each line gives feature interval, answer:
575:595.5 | -1.3 deg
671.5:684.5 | 2.8 deg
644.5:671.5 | 3.3 deg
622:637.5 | 1.0 deg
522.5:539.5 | 0.8 deg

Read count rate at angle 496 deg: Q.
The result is 233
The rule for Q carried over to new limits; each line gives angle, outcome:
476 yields 263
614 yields 241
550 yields 229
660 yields 209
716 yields 228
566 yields 262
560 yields 258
